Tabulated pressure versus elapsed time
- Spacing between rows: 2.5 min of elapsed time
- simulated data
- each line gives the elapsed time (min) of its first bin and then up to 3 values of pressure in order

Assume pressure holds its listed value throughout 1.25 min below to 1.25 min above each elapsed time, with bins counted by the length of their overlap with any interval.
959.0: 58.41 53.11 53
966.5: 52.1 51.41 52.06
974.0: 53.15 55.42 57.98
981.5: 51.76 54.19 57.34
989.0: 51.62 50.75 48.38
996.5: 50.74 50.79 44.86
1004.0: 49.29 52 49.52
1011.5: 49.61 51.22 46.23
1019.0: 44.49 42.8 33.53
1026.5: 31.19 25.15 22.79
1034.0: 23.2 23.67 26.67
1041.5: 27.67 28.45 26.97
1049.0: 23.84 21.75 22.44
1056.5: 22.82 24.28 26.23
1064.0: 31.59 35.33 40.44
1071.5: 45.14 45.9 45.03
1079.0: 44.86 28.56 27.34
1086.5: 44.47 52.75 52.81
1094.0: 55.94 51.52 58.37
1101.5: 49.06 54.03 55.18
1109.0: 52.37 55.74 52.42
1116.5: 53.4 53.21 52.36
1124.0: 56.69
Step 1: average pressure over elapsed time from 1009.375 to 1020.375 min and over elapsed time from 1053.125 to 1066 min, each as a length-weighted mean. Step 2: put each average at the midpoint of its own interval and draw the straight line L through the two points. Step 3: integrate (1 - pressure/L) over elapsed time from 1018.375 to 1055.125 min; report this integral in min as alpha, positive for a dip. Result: 9.2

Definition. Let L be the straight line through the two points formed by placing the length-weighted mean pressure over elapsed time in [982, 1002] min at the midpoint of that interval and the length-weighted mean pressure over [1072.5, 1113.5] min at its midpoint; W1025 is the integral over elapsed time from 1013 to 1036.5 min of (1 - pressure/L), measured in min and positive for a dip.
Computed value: 7.3 min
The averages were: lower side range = 51.3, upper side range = 48.4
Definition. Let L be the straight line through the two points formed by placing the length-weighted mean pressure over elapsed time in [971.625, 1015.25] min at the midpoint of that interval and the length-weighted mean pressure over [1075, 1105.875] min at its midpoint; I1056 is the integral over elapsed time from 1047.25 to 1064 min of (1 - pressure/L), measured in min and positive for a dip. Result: 8.4 min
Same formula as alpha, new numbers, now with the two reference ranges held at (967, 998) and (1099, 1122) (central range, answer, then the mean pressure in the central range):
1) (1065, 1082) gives 3.86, 41.2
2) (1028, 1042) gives 7.49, 24.7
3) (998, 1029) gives 4.91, 44.6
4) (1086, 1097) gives 0.28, 52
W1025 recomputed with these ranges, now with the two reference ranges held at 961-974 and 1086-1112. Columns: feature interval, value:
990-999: 0.41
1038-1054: 8.24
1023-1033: 4.70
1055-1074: 7.14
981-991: -0.22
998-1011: 0.81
